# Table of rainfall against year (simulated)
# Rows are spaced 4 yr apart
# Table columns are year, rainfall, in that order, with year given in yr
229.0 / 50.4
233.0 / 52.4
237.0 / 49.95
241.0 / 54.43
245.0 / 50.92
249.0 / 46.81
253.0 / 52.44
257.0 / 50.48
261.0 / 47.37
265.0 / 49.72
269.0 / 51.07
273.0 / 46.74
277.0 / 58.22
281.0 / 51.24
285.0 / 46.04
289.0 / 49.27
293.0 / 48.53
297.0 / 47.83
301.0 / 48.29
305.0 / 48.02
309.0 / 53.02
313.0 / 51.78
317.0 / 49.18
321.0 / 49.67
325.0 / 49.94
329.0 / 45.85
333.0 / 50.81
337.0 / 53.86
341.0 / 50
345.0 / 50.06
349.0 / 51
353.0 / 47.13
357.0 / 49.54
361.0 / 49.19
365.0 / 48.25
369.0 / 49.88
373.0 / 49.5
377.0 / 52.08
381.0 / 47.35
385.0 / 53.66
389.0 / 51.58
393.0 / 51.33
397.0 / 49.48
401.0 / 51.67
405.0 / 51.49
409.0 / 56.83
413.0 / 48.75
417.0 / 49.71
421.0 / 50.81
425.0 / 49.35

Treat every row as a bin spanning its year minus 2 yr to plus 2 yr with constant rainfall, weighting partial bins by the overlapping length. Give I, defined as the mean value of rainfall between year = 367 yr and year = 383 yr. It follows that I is 49.7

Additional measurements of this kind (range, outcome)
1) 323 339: 50.1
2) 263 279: 51.4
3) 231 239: 51.2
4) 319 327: 49.8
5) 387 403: 51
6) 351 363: 48.6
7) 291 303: 48.2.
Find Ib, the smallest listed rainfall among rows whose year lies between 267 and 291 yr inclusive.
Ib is 46.04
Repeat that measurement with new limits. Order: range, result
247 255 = 46.81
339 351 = 50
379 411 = 47.35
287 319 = 47.83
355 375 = 48.25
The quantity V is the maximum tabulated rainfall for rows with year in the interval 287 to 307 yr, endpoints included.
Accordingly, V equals 49.27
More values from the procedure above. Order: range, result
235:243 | 54.43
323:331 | 49.94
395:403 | 51.67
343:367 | 51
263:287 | 58.22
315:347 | 53.86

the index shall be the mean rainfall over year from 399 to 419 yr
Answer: 51.7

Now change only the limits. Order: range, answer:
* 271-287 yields 50.6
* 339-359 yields 49.5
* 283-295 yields 47.9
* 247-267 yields 49.4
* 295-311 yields 49.3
